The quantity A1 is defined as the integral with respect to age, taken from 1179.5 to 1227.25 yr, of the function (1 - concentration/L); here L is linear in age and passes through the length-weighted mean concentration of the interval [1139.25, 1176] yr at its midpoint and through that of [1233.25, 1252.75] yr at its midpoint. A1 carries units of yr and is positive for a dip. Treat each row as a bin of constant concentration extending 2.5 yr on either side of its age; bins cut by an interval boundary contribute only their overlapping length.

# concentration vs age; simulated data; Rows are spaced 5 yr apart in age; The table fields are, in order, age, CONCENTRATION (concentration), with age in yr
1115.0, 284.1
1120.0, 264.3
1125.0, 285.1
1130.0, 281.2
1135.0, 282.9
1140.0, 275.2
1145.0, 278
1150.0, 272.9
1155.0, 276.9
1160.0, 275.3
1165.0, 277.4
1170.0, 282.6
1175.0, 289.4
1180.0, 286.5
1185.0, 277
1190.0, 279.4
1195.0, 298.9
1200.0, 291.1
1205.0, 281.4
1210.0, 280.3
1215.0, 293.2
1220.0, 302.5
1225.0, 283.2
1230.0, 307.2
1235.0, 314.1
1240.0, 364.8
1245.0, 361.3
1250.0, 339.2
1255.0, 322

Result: 4.05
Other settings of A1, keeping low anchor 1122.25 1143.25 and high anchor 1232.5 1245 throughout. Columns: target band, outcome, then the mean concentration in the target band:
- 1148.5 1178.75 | 2.0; 280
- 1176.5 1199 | 2.0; 286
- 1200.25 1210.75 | 1.3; 283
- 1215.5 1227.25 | 1.4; 293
